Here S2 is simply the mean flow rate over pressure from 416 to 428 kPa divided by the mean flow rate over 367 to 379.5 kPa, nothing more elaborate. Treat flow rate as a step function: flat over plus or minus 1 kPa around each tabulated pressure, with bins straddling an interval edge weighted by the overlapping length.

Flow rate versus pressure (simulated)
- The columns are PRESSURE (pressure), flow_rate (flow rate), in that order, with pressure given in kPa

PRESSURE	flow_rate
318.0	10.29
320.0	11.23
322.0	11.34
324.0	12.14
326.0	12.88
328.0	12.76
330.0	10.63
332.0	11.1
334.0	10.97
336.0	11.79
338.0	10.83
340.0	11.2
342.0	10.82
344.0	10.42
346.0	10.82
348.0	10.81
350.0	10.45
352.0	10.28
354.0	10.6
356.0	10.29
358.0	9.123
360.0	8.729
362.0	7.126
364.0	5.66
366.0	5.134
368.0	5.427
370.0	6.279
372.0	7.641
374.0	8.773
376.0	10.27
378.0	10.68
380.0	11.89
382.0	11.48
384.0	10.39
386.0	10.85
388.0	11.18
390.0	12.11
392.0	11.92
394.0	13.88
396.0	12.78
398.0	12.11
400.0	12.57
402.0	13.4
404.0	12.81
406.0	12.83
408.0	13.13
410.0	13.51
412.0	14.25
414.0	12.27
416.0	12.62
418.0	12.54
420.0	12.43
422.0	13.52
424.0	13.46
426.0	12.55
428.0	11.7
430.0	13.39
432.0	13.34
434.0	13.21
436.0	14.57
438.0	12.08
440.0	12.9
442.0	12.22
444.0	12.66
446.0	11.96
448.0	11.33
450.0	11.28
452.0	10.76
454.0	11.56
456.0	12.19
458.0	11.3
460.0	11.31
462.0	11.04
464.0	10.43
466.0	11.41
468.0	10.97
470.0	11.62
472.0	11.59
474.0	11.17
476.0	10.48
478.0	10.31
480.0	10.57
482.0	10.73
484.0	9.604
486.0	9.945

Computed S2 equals 1.5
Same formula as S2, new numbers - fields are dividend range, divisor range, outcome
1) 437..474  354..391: 1.27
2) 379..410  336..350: 1.13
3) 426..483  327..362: 1.11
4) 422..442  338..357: 1.22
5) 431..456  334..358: 1.15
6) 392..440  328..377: 1.37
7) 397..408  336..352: 1.18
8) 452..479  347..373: 1.35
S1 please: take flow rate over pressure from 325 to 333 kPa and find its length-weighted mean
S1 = 11.8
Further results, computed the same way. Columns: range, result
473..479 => 10.7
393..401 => 12.8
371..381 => 9.85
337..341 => 11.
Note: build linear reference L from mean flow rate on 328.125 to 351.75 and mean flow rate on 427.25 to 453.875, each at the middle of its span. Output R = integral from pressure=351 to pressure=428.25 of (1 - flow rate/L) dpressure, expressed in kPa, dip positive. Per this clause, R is 4.8 kPa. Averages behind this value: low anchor 10.9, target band 11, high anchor 12.4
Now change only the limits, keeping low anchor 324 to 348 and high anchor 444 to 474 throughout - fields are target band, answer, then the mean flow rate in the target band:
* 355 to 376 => 6.99 kPa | 7.55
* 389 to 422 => -4.35 kPa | 12.8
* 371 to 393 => 1.32 kPa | 10.7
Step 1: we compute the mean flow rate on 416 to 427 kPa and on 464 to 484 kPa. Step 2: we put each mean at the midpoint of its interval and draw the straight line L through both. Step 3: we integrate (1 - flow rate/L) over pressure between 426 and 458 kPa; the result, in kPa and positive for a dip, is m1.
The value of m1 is -0.6 kPa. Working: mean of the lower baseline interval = 12.9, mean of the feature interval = 12.3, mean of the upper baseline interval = 10.9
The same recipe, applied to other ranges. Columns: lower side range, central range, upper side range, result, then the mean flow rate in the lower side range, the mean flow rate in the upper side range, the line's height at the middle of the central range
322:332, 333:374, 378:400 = 9.25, 11.9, 11.8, 11.9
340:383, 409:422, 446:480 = -3.45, 9.22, 11.2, 10.3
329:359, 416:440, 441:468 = -3.57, 10.7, 11.5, 11.3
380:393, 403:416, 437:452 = -1.66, 11.4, 12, 11.6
